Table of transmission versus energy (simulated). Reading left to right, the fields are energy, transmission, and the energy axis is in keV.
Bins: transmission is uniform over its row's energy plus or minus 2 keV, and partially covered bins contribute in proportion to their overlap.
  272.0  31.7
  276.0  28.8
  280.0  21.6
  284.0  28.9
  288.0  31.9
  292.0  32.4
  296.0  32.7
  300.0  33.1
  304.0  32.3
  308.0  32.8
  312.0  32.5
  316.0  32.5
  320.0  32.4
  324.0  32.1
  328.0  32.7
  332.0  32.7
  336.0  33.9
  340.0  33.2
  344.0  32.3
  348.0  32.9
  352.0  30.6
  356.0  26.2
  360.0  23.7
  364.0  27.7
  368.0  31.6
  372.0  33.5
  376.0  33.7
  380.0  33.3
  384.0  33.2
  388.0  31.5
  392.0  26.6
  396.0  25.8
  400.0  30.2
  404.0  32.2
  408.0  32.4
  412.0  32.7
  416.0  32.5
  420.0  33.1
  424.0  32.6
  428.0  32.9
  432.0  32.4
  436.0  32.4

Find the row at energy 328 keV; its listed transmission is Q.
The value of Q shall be 32.7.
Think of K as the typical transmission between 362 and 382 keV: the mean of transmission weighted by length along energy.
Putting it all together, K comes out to 32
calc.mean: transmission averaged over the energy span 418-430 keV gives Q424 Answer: 32.9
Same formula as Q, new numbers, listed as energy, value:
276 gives 28.8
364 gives 27.7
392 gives 26.6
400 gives 30.2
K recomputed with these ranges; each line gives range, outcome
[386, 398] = 28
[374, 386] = 33.4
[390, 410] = 29.4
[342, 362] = 29.1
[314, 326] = 32.3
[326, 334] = 32.7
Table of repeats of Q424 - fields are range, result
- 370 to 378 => 33.6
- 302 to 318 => 32.5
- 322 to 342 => 32.9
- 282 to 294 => 31.1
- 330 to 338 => 33.3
